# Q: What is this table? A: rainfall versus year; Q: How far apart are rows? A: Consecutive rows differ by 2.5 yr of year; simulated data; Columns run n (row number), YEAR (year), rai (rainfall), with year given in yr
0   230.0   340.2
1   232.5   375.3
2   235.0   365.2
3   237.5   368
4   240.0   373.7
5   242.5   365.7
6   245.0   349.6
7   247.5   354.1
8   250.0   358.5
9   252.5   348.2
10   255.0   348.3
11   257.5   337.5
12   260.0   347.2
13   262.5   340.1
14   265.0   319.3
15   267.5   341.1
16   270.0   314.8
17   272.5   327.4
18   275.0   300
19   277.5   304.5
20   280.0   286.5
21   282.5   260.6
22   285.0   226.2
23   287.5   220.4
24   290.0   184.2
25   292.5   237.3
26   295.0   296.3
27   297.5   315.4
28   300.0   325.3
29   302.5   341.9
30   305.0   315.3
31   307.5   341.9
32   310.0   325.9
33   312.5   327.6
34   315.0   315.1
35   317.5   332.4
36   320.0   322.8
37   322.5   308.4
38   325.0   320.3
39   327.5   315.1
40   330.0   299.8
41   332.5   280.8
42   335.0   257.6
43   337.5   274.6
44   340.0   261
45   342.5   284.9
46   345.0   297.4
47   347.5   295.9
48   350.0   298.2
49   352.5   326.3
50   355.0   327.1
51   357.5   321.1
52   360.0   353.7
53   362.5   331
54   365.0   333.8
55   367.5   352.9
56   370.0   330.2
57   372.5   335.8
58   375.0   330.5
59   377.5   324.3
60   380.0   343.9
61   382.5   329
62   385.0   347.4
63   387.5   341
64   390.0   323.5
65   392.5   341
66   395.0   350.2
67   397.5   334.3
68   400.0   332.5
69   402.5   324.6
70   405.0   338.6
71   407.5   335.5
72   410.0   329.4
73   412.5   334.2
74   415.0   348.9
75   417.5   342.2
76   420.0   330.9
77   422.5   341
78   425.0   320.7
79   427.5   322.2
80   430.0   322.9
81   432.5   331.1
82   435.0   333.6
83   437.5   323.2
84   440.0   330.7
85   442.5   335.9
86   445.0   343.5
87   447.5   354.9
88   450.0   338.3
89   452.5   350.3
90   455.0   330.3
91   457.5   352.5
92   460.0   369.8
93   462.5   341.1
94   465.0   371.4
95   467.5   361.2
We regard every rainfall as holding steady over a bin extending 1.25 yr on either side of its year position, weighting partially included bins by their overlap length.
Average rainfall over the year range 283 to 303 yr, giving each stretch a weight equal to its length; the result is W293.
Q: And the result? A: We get 265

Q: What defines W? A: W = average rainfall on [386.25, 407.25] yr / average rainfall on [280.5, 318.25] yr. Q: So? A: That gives 1.2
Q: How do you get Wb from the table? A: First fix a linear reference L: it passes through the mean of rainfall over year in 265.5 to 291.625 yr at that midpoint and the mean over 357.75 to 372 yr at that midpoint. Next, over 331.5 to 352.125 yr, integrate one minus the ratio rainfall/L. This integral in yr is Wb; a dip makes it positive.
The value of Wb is 2.5 yr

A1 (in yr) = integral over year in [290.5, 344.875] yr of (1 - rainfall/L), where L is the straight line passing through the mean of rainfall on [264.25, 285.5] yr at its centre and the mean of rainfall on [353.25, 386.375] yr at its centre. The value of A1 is 2.2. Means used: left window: 300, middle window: 303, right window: 335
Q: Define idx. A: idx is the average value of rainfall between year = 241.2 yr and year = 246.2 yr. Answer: 358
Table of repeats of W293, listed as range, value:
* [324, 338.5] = 291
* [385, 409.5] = 336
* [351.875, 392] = 335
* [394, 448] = 334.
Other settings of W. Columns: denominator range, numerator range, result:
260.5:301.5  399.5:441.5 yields 1.15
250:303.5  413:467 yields 1.13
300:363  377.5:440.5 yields 1.07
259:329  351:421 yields 1.10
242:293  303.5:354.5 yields 0.99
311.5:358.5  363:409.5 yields 1.11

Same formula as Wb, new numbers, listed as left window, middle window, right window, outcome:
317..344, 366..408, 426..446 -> -3.0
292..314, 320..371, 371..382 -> 2.8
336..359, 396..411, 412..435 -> -0.4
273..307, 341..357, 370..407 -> 0.4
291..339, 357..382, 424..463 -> -1.2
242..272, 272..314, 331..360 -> 4.3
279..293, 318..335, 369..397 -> -1.8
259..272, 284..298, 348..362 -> 3.7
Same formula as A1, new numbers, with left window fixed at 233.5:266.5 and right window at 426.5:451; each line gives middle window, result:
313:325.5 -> 0.91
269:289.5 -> 4.29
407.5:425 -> -0.03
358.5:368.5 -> -0.03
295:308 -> 0.86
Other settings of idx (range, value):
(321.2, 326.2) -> 314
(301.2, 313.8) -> 330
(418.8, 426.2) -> 331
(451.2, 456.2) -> 340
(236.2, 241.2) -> 371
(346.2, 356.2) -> 312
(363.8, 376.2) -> 337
